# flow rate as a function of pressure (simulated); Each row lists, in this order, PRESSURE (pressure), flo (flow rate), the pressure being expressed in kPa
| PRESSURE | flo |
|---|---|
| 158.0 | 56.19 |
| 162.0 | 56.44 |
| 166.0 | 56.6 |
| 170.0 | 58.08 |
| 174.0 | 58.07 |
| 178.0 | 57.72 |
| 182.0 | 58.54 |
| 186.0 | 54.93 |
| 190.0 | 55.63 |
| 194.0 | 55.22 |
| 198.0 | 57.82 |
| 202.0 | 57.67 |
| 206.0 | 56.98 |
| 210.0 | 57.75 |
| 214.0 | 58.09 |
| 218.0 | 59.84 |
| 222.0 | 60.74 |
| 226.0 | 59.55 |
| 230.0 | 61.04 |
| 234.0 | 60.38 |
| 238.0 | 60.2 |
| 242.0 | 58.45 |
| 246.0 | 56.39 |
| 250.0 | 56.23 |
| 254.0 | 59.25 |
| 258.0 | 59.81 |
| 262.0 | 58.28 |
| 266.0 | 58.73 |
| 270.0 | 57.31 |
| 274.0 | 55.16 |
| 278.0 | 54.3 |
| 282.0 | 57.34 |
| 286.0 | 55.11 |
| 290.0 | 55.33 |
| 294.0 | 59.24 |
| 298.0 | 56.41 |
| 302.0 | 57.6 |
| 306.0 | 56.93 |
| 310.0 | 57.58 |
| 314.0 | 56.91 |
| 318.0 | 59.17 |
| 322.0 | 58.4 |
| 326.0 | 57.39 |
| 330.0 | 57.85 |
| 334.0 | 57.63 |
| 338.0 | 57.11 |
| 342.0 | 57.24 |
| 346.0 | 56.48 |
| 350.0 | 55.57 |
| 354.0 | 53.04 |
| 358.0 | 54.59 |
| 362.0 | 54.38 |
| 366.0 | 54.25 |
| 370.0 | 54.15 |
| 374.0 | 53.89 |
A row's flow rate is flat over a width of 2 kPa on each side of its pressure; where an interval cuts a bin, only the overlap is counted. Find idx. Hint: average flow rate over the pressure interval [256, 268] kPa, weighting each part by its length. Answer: 58.9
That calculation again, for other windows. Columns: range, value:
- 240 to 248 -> 57.4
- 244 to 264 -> 58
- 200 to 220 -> 58.1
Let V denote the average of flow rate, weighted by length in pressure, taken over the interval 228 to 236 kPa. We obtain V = 60.7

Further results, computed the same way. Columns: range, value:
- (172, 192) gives 57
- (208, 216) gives 57.9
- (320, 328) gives 57.9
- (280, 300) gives 56.7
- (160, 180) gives 57.4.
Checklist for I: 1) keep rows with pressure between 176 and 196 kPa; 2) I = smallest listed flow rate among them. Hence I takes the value 54.93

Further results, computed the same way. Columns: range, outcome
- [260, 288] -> 54.3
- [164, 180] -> 56.6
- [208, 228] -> 57.75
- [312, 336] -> 56.91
